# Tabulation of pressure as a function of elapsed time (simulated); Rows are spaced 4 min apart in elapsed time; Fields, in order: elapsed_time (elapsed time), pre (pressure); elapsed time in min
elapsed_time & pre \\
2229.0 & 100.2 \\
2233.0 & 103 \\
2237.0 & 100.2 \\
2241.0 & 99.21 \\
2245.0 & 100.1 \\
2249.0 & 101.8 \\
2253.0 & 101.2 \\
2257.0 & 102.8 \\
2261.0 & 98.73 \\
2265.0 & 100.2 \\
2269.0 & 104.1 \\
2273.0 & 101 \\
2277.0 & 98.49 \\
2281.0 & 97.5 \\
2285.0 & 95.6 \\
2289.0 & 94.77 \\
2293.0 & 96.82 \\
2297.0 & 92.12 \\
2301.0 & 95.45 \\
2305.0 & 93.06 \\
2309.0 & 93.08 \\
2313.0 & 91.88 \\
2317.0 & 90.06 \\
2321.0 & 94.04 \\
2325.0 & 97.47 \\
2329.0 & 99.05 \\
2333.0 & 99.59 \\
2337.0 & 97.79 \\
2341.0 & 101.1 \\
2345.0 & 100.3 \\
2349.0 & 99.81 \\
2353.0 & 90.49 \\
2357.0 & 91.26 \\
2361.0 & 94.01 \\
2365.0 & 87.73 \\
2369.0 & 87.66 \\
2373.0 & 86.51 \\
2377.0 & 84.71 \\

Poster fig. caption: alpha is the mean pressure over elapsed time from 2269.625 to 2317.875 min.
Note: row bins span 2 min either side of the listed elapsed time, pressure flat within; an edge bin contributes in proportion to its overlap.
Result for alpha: 95.4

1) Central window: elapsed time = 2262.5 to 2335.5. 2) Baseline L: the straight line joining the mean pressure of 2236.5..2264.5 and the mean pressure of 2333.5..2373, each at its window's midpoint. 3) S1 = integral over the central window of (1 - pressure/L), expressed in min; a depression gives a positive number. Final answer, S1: 0.9 min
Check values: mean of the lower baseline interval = 101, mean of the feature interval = 96.4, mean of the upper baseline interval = 94.3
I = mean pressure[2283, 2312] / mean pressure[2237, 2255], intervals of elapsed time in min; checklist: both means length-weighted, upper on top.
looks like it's 0.94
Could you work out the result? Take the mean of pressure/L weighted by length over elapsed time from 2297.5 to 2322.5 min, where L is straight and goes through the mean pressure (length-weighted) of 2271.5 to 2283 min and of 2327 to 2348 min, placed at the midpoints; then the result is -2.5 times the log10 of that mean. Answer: 0.07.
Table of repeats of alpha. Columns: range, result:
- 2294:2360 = 95.4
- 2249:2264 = 101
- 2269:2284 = 99.5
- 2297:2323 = 92.9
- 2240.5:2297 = 99.2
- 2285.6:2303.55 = 94.8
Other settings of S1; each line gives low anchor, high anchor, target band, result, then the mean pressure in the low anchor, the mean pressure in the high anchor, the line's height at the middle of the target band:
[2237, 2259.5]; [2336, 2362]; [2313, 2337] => 0.40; 101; 96.4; 97.5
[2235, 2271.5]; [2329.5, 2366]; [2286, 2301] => 0.63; 101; 96.1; 98.9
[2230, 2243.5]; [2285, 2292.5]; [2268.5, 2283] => -0.47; 101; 95.4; 96.7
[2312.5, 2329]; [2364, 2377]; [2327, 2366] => -2.55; 94.2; 86.9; 90.4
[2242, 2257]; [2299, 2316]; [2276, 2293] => -0.03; 101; 93.2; 96.3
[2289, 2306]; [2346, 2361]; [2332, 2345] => -0.72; 94.5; 94.3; 94.4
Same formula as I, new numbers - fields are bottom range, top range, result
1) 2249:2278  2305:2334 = 0.94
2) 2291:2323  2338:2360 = 1.03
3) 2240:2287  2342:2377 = 0.92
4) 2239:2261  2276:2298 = 0.95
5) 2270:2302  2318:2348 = 1.02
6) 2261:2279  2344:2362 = 0.94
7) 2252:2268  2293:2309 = 0.93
